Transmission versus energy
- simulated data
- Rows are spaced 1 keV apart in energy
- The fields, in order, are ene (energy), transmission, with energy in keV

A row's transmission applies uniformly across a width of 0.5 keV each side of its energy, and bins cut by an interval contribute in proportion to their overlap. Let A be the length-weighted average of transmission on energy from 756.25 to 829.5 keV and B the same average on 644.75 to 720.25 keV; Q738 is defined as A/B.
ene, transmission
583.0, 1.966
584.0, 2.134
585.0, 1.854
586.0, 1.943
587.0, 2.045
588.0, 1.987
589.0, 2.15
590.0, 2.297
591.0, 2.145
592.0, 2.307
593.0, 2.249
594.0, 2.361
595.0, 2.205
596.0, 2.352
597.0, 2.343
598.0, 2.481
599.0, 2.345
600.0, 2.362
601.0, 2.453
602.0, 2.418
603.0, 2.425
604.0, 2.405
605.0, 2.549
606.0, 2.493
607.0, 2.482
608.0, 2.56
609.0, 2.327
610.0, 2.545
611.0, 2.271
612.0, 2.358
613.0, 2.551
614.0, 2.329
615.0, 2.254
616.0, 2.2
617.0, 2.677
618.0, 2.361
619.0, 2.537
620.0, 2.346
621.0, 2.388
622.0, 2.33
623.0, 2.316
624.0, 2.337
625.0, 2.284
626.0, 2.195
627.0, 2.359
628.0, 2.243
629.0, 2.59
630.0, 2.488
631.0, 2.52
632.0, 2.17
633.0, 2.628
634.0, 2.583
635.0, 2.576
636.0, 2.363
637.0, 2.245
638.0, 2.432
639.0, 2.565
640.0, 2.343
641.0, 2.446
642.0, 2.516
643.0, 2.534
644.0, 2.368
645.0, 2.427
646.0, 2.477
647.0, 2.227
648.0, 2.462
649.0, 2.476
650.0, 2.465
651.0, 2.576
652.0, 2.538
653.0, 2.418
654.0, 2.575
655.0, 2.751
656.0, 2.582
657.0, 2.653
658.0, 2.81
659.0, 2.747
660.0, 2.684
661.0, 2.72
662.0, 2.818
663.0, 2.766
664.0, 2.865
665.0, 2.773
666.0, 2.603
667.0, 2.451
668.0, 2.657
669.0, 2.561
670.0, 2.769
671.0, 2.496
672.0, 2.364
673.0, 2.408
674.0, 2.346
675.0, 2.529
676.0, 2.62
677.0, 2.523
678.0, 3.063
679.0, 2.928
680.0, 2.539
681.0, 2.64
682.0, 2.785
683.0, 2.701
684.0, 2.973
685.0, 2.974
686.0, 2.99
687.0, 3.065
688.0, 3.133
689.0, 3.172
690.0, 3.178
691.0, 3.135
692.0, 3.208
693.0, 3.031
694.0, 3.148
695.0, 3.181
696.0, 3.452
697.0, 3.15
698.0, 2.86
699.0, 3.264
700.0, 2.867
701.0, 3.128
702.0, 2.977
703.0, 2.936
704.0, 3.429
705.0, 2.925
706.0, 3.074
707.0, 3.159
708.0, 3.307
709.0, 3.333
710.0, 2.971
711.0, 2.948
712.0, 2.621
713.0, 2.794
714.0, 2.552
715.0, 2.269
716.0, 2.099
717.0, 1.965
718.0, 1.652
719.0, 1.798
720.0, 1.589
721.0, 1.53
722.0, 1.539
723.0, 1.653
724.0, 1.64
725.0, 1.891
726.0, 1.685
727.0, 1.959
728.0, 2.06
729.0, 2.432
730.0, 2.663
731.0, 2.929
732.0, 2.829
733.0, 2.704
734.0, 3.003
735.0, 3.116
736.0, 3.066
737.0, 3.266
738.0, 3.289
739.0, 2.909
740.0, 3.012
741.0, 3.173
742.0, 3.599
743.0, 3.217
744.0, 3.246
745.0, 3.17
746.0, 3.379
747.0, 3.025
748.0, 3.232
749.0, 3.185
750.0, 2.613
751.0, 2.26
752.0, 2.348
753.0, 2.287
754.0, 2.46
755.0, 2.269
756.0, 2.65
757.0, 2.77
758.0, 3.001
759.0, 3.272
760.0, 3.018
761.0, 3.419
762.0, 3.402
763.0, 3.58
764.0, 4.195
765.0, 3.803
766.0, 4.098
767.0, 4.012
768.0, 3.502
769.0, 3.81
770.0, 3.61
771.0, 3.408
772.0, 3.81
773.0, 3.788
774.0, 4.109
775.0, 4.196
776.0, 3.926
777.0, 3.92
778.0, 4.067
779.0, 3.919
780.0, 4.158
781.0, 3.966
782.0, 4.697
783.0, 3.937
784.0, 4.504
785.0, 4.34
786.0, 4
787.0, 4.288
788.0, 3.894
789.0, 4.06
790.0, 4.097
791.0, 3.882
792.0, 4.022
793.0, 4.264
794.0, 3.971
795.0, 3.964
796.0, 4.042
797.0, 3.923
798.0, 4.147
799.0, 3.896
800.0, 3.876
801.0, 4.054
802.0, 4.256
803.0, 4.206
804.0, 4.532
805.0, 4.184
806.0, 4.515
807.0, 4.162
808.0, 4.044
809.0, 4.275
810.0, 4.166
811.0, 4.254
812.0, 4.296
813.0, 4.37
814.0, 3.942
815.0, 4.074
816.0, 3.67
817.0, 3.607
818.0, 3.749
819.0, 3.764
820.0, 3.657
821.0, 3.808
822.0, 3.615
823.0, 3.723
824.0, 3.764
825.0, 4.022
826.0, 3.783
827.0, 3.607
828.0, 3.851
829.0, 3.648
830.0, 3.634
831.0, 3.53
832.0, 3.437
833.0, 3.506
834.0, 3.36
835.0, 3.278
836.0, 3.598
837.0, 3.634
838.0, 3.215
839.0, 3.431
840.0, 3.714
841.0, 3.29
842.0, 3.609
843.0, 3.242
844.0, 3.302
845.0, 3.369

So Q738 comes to 1.4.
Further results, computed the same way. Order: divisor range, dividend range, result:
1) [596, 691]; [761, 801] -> 1.56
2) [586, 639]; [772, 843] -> 1.66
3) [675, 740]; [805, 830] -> 1.44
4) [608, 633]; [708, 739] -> 1.01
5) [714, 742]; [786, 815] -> 1.73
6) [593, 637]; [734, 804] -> 1.50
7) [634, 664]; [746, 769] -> 1.23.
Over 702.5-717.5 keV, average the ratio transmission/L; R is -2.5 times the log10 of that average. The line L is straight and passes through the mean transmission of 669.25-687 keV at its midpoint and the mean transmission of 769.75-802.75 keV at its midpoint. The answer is 0.09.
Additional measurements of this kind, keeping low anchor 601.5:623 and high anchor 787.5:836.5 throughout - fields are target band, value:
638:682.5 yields 0.08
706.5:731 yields 0.38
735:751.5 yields 0.10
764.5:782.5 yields -0.09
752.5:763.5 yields 0.20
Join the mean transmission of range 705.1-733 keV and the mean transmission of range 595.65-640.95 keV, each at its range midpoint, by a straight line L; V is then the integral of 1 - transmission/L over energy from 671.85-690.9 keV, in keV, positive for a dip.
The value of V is -3.5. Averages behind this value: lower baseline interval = 2.41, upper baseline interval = 2.35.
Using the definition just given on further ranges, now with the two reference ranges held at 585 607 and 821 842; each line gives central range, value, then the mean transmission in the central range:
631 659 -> 0.76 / 2.49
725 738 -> 1.73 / 2.64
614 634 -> 0.53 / 2.38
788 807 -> -3.91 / 4.1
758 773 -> -1.84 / 3.62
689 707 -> -1.66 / 3.12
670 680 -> 0.50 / 2.59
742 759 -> 1.54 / 2.86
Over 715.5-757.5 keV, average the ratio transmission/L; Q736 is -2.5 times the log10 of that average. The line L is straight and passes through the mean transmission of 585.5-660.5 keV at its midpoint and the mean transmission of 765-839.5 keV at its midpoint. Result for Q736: 0.31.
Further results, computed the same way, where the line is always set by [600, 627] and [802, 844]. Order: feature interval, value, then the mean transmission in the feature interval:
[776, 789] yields -0.17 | 4.13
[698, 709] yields -0.04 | 3.11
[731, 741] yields 0.07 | 3.02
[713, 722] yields 0.50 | 1.96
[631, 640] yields 0.04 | 2.44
